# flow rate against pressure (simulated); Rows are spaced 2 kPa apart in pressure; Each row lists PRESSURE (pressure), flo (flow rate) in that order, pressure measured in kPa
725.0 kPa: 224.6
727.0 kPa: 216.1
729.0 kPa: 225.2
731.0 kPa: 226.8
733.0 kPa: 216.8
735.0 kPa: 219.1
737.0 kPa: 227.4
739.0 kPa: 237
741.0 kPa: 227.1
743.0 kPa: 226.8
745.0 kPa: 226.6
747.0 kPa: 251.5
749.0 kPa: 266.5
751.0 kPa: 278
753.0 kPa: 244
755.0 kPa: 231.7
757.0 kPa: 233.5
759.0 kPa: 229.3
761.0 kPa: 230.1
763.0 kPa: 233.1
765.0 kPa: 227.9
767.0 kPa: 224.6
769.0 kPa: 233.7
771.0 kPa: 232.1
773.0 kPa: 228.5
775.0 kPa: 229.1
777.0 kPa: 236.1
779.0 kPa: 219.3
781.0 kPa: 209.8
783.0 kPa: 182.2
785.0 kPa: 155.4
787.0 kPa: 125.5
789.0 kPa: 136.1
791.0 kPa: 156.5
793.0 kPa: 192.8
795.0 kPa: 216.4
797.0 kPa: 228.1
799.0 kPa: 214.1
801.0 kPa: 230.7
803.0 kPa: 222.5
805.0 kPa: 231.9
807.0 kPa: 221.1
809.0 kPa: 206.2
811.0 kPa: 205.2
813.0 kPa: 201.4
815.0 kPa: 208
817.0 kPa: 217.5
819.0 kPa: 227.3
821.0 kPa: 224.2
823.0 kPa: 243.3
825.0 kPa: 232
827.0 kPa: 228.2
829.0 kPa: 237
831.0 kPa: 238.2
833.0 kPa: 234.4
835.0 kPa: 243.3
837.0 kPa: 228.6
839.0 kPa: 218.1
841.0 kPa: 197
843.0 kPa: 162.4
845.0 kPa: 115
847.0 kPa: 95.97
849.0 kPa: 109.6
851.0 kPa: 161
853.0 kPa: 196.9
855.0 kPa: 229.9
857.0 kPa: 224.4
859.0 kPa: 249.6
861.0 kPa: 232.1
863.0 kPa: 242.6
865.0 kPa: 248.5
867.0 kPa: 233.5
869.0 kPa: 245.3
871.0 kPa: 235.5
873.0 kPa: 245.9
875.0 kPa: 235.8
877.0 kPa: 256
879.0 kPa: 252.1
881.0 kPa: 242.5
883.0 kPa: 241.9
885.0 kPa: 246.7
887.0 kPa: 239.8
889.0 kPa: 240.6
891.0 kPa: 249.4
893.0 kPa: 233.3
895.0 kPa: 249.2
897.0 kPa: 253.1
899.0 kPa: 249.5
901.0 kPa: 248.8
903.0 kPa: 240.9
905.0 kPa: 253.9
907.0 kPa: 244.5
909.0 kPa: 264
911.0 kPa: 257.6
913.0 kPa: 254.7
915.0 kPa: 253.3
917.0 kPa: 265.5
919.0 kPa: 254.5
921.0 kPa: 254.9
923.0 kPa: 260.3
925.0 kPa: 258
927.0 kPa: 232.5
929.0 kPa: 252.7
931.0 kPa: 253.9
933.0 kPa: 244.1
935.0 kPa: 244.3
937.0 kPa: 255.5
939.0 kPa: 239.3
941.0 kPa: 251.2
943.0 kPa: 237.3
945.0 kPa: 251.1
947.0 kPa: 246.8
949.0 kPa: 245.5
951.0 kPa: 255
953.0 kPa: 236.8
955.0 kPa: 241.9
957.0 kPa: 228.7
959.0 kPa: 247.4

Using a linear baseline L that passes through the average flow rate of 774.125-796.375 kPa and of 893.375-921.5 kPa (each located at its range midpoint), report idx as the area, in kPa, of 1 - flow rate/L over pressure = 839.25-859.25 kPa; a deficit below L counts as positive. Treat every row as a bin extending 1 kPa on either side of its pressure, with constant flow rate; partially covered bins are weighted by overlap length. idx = 4.4 kPa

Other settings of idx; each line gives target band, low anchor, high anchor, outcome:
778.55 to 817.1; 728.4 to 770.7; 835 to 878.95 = 4.25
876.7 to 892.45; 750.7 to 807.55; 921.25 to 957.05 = -0.64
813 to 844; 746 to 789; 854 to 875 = 1.39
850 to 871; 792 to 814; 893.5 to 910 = 0.79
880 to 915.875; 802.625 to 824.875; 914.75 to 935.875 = -0.56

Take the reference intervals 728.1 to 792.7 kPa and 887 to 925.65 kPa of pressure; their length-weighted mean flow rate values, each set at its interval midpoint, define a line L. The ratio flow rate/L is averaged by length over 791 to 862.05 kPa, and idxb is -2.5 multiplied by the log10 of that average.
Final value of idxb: 0.12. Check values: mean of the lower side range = 219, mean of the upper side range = 252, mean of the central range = 209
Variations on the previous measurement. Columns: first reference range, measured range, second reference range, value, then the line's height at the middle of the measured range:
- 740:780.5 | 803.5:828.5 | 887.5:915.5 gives 0.09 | 241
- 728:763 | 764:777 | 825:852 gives -0.03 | 223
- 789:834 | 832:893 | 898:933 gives 0.08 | 235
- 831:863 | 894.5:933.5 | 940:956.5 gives -0.11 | 229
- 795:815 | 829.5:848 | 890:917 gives 0.18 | 229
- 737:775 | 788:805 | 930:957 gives 0.18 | 238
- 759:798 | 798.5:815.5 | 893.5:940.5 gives 0.00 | 215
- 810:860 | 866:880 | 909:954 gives -0.10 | 223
